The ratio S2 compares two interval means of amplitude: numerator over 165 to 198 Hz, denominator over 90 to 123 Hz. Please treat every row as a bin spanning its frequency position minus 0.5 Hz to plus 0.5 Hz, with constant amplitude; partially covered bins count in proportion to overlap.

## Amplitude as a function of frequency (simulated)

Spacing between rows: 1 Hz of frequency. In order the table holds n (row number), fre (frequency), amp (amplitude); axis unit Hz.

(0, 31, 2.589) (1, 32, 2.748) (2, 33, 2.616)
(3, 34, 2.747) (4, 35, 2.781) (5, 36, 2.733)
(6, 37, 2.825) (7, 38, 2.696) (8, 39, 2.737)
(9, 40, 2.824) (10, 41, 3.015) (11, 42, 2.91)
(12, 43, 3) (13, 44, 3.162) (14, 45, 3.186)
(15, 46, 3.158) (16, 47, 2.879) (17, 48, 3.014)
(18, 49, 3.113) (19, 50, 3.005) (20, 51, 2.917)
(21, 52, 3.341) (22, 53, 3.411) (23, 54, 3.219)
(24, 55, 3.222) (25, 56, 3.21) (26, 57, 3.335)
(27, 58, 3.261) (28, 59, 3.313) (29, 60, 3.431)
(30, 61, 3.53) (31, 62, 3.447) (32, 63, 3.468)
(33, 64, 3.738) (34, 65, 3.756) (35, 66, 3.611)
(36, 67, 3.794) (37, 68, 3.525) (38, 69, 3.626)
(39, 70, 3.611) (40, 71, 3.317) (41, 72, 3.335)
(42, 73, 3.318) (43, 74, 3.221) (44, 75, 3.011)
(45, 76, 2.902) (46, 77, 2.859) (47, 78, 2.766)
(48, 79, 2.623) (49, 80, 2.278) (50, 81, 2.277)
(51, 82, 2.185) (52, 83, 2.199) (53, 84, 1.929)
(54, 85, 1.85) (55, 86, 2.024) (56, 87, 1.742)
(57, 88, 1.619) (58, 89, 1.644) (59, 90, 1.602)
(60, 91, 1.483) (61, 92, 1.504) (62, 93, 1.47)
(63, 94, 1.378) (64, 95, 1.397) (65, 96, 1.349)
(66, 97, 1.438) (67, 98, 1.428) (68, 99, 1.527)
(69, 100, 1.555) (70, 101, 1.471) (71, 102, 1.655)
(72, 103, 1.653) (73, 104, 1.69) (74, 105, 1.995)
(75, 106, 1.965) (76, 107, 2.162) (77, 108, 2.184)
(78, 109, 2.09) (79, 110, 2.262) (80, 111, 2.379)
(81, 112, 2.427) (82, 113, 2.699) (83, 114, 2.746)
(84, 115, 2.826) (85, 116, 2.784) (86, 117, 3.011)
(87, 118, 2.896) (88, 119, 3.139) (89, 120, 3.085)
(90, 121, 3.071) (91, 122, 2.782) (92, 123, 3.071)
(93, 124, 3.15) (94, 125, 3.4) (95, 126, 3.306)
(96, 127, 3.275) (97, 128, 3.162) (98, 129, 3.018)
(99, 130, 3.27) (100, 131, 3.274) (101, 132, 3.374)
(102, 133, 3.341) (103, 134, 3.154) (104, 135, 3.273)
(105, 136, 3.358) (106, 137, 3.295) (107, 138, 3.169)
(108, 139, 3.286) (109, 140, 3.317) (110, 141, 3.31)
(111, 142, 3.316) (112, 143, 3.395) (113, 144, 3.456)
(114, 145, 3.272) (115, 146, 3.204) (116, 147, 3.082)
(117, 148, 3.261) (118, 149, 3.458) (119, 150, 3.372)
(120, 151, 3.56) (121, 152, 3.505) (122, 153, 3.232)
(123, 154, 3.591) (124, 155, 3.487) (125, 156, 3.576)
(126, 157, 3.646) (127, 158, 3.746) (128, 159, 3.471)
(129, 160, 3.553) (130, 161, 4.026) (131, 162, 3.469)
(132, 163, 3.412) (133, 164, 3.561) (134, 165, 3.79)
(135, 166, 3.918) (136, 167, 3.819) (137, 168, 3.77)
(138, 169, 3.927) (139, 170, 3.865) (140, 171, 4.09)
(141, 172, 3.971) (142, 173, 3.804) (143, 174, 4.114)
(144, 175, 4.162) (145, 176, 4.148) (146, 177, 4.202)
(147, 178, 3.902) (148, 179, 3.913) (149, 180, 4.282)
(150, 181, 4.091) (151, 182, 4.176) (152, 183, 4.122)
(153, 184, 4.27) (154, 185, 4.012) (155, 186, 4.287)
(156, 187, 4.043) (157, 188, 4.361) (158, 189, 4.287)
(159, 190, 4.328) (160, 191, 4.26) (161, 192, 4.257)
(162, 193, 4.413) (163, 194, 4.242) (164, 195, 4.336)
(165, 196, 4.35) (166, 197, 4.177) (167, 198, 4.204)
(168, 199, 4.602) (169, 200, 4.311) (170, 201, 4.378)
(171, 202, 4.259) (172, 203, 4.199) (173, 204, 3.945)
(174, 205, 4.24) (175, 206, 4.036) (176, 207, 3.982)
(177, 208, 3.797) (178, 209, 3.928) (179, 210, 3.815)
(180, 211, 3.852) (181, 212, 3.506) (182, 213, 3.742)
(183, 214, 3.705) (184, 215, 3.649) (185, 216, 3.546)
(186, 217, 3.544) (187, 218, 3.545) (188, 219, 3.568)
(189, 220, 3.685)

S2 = 1.9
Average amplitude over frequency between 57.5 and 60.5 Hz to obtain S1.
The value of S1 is 3.33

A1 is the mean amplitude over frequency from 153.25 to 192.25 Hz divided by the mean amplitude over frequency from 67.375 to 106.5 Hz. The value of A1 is 1.81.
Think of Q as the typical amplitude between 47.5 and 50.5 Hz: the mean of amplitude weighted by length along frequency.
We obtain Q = 3.04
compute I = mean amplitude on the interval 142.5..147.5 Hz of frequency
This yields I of 3.28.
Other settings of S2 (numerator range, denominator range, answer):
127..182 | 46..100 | 1.33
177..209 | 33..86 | 1.38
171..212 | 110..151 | 1.32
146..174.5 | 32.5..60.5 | 1.20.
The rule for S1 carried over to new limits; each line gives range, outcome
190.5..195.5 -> 4.3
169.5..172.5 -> 3.98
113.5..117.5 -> 2.84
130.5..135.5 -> 3.28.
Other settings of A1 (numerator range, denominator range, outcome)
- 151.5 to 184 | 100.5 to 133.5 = 1.43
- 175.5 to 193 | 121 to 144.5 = 1.29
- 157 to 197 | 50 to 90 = 1.36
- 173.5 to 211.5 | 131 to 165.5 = 1.22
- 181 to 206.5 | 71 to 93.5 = 1.85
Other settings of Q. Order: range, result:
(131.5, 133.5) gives 3.36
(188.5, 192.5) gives 4.28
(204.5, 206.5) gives 4.14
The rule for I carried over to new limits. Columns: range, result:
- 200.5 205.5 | 4.2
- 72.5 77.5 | 3.06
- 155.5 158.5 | 3.66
